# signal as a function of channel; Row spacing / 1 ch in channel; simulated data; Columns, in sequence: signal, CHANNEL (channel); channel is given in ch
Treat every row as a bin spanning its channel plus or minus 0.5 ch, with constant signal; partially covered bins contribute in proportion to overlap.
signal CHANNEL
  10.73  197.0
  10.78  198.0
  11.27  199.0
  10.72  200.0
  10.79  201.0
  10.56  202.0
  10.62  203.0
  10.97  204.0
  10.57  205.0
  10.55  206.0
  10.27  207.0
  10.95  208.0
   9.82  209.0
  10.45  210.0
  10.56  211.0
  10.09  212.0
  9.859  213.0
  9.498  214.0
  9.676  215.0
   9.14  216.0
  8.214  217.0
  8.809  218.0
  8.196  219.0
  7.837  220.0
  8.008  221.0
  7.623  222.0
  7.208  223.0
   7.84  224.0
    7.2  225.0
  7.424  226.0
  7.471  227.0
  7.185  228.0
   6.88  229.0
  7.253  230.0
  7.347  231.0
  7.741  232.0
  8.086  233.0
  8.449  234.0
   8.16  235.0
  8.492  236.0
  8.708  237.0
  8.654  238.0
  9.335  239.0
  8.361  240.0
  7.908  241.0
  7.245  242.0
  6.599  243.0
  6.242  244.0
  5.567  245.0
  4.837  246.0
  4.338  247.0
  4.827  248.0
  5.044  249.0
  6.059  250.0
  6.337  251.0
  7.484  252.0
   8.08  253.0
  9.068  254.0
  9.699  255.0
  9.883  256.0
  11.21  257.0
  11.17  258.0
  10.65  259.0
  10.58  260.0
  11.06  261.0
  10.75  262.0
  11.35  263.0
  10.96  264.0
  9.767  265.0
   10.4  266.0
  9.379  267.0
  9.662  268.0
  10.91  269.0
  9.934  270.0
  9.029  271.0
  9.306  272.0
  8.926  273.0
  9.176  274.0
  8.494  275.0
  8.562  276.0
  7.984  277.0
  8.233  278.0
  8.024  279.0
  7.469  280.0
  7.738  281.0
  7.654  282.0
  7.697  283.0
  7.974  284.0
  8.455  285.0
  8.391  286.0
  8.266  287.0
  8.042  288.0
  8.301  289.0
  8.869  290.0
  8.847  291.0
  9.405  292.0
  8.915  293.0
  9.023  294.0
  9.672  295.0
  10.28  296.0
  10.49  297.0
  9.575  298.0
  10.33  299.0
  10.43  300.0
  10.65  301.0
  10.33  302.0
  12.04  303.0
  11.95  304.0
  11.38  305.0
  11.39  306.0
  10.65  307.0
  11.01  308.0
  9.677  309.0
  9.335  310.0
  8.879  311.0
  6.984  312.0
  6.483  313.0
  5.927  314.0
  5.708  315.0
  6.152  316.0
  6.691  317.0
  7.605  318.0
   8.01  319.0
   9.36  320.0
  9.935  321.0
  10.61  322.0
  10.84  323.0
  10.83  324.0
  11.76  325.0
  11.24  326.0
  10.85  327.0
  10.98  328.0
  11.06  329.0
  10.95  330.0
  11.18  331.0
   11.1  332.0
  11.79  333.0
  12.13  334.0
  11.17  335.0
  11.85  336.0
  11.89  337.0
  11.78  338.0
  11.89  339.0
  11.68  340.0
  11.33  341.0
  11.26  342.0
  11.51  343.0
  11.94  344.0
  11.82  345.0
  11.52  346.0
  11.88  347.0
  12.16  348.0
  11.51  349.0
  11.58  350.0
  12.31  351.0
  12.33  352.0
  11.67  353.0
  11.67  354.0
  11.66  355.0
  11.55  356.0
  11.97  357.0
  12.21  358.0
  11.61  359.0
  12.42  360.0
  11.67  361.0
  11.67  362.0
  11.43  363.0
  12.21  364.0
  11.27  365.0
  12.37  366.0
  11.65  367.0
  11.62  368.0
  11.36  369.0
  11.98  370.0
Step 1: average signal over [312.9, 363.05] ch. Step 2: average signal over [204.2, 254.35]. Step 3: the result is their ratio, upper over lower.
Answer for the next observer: 1.35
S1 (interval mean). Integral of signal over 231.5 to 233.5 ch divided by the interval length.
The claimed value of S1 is 7.91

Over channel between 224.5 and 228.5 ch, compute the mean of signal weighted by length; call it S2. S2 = 7.32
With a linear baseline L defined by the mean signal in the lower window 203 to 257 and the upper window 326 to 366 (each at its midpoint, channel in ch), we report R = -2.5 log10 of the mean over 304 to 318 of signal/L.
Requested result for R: 0.23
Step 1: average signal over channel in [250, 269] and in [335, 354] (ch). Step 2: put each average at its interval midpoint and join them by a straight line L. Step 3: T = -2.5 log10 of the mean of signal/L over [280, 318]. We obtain 0.19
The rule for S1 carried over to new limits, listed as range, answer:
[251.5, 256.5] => 8.84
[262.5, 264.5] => 11.2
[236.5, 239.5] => 8.9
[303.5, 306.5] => 11.6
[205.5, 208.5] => 10.6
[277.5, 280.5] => 7.91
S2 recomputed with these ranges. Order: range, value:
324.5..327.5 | 11.3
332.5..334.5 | 12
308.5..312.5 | 8.72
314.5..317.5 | 6.18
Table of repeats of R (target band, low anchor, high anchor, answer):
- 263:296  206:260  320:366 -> 0.08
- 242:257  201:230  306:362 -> 0.35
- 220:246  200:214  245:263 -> 0.22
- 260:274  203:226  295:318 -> -0.09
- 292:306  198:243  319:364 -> 0.02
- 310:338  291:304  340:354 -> 0.14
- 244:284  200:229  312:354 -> 0.14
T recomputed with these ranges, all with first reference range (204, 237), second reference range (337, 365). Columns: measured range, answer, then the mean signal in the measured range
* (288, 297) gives 0.14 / 9.18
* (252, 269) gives -0.06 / 10.2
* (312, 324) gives 0.34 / 8.02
